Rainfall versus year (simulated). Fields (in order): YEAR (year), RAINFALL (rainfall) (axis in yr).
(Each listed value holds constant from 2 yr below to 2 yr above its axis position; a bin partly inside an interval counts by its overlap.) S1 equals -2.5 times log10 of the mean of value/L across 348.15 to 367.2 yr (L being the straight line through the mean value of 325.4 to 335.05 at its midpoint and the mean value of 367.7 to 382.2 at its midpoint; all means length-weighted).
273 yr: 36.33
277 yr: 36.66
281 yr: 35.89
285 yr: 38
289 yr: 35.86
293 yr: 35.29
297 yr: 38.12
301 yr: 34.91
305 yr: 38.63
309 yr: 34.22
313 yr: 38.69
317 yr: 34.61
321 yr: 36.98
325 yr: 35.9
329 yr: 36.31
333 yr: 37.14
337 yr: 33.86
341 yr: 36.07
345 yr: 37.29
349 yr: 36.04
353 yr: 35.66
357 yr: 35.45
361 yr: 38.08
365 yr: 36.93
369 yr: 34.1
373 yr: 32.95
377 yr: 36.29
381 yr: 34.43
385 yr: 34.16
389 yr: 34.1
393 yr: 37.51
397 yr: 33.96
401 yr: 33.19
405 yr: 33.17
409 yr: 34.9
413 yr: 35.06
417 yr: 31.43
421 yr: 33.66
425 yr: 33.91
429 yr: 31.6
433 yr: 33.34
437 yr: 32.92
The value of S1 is -0.035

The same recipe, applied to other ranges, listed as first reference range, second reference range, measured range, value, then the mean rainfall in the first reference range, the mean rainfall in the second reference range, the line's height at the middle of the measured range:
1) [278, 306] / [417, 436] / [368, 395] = -0.021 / 36.6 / 32.9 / 34.2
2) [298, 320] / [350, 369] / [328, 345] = 0.009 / 36.3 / 36.2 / 36.3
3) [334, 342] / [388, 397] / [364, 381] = 0.016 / 35.1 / 35.6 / 35.4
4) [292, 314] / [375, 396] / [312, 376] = -0.001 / 36.6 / 35.2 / 35.9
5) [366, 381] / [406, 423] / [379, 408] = -0.006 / 34.6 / 33.7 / 34.2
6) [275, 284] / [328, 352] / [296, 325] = -0.007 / 36.5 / 36.1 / 36.3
